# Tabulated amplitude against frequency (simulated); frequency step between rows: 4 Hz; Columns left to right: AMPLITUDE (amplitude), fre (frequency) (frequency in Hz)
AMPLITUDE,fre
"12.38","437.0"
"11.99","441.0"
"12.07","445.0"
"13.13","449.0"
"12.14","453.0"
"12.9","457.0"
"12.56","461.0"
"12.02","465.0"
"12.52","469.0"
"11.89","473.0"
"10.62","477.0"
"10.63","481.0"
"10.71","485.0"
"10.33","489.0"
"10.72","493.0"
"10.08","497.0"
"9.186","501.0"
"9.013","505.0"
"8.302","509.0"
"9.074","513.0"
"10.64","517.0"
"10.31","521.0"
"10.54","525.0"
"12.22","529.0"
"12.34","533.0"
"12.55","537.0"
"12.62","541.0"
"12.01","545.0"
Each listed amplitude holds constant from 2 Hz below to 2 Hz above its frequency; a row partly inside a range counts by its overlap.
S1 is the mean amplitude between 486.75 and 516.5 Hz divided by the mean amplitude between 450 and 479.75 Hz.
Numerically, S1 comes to 0.79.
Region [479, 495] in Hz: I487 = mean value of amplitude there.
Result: 10.6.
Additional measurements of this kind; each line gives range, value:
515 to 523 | 10.5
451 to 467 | 12.4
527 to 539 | 12.4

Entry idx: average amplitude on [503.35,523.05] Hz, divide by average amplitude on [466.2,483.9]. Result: 0.83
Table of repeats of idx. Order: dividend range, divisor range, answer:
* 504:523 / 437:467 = 0.77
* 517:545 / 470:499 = 1.09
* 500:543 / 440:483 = 0.88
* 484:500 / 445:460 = 0.82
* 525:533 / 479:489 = 1.12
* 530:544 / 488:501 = 1.22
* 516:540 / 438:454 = 0.93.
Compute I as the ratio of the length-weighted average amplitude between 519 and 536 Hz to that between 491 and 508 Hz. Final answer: 1.18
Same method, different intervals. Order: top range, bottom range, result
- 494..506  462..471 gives 0.78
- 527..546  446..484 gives 1.03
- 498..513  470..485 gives 0.81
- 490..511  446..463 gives 0.75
